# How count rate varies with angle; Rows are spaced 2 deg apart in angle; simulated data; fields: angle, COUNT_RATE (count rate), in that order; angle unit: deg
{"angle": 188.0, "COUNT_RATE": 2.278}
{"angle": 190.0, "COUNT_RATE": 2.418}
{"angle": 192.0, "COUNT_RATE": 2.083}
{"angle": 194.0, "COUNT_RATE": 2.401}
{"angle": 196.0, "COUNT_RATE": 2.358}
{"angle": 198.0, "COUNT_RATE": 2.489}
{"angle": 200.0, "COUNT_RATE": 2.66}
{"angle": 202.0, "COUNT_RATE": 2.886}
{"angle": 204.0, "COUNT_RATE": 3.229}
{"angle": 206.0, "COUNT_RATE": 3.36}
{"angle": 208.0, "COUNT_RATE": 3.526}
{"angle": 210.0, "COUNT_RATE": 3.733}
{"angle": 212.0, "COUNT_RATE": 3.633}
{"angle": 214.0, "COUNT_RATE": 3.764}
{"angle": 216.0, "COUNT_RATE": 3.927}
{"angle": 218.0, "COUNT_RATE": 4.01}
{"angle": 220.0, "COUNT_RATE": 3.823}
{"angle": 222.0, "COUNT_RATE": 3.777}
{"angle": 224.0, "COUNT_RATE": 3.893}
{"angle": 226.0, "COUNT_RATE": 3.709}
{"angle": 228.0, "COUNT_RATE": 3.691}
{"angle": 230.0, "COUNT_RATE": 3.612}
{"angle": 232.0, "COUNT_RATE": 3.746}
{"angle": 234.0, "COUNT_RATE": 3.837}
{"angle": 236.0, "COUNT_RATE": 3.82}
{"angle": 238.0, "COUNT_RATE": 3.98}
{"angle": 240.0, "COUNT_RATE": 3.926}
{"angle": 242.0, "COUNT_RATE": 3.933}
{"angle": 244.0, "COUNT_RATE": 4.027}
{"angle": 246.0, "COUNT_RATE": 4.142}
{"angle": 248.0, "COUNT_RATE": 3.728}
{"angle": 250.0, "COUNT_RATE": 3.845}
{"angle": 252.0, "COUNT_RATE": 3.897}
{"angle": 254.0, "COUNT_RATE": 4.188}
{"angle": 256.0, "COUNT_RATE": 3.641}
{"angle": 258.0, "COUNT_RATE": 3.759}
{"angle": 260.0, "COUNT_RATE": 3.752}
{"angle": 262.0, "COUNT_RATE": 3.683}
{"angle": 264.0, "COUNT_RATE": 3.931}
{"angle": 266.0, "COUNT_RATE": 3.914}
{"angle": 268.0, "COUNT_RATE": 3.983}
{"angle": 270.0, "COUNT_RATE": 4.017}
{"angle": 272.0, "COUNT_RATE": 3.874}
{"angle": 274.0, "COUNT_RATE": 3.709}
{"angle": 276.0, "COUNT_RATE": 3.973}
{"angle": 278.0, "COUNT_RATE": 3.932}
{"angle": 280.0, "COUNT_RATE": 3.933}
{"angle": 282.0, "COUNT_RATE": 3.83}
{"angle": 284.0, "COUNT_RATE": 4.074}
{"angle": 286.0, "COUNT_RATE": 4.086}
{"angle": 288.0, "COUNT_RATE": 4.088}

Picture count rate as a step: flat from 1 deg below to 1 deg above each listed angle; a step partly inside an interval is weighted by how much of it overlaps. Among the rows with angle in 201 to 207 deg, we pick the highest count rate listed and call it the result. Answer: 3.36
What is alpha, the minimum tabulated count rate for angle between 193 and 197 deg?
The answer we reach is 2.358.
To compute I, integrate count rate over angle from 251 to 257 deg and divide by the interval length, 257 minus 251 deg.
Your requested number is 3.91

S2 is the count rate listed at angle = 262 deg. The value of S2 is 3.683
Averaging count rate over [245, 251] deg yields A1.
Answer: 3.9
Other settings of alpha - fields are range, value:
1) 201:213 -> 2.886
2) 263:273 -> 3.874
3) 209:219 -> 3.633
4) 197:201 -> 2.489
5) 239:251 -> 3.728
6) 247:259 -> 3.641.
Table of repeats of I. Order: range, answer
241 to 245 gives 3.98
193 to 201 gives 2.48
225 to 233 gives 3.69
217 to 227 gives 3.84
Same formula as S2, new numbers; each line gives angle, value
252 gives 3.897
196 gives 2.358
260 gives 3.752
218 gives 4.01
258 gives 3.759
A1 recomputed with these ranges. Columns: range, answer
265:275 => 3.9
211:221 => 3.83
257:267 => 3.81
